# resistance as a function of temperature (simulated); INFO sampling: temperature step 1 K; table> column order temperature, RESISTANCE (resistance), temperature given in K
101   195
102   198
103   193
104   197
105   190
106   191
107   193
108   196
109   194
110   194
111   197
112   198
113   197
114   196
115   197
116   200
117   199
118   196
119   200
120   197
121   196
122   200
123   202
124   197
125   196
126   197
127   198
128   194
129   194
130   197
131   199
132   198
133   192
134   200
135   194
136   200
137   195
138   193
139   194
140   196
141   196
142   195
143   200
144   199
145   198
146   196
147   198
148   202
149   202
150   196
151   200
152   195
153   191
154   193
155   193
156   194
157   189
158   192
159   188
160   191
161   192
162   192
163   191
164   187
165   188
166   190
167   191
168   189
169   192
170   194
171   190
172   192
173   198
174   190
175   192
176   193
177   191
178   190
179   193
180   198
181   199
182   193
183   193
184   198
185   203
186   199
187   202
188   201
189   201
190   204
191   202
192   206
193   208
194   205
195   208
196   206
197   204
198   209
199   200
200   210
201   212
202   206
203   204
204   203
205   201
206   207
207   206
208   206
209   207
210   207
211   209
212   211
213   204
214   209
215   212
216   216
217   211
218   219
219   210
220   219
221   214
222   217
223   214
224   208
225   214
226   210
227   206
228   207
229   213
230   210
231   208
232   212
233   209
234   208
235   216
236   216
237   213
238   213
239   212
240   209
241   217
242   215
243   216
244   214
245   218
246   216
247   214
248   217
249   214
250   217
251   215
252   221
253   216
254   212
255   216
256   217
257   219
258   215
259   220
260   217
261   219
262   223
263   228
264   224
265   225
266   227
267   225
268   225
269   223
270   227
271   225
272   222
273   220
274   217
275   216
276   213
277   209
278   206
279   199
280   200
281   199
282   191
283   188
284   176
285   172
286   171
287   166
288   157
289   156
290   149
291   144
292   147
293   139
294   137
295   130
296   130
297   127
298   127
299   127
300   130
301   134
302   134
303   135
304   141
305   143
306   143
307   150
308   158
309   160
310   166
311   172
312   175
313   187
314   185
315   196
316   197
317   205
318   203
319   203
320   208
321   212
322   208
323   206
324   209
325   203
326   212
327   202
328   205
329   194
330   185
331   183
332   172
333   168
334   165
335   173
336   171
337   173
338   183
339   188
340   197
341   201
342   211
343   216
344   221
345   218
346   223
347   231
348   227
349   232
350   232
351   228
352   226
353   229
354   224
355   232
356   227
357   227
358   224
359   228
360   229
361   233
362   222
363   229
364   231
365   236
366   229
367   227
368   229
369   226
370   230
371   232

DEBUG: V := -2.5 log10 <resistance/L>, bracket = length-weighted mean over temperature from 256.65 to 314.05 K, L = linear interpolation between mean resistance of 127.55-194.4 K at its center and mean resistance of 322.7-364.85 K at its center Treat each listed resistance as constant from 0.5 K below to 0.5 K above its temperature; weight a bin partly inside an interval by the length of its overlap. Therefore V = 0.14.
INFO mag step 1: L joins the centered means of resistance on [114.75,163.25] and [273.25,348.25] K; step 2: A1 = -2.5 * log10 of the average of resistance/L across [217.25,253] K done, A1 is -0.145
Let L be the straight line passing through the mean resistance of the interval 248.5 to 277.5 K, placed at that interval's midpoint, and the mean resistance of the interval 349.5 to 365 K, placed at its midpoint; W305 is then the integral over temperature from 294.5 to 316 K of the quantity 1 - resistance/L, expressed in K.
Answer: 7.0 K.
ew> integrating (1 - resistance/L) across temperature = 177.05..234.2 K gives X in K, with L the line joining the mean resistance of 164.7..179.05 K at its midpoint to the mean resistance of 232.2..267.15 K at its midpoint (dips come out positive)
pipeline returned -1.05 K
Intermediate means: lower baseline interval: 192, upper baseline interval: 217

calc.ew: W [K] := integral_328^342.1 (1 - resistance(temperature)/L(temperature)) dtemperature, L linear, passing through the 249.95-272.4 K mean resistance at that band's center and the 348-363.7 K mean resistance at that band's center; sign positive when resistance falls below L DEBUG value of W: 2.7 K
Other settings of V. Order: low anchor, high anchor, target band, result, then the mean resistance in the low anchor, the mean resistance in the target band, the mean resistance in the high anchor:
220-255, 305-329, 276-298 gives 0.19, 213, 166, 189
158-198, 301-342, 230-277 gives -0.15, 196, 217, 182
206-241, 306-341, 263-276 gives -0.12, 211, 223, 187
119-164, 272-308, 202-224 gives -0.16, 196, 210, 164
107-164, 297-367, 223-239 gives -0.08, 196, 211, 195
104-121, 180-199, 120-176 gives 0.02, 196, 195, 202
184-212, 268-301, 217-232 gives -0.08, 205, 212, 176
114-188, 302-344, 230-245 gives -0.12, 195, 213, 184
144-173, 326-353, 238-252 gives -0.09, 193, 215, 202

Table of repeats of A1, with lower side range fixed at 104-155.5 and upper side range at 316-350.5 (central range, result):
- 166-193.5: 0.008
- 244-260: -0.090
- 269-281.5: -0.070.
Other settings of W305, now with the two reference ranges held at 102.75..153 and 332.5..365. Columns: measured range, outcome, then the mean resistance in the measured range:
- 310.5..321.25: 0.8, 194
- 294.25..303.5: 3.5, 131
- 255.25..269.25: -1.0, 222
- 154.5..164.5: 0.4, 191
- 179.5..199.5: -0.1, 202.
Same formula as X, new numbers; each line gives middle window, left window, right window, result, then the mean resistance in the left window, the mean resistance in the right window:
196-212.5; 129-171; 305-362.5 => -0.86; 194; 201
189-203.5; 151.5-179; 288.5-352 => -1.29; 191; 180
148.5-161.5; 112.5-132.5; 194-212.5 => 0.49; 198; 206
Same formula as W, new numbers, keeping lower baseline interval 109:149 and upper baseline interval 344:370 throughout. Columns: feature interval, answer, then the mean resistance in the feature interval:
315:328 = 1.0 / 205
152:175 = 1.2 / 191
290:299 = 3.4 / 135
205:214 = 0.0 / 207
